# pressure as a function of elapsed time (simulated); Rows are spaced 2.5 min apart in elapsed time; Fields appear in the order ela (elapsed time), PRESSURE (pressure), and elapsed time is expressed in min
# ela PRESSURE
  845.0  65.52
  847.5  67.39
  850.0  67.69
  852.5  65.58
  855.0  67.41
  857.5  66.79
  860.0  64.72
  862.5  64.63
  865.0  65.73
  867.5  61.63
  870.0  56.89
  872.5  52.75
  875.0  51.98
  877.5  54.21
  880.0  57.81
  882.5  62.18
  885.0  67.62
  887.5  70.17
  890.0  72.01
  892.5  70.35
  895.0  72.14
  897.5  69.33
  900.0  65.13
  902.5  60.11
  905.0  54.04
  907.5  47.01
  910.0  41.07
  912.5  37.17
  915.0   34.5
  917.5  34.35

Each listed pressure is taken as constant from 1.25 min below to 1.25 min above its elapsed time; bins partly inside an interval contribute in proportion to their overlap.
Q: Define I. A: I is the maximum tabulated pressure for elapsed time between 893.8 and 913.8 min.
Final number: 72.14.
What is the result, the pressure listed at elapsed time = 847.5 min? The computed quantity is 67.39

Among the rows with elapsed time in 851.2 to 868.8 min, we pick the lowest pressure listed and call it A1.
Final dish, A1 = 61.63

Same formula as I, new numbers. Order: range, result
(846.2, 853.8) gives 67.69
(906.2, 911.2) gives 47.01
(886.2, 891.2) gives 72.01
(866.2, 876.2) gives 61.63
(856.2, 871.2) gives 66.79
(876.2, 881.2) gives 57.81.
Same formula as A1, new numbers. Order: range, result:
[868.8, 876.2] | 51.98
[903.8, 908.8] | 47.01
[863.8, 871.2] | 56.89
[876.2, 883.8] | 54.21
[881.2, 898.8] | 62.18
